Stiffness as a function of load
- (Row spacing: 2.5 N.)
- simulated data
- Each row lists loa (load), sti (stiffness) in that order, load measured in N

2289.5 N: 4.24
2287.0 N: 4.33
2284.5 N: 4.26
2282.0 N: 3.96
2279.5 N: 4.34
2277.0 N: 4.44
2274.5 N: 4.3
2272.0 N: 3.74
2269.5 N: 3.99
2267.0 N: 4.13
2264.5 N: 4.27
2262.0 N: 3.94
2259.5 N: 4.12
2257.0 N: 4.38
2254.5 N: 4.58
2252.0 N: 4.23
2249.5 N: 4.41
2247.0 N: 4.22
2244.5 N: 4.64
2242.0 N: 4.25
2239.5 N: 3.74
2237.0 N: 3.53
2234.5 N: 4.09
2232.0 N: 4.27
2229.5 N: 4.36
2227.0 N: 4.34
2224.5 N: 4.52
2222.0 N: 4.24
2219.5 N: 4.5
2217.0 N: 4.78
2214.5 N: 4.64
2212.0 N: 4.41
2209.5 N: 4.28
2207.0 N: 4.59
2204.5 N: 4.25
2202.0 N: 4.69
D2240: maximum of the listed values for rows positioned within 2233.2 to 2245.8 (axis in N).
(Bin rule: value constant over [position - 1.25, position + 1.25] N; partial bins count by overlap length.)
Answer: 4.64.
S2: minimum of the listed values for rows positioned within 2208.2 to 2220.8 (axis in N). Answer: 4.28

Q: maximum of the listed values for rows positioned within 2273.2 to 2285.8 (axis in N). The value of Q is 4.44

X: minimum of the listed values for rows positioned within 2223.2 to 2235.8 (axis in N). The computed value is 4.09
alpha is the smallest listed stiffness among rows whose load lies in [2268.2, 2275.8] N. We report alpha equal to 3.74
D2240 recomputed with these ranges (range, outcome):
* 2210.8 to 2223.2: 4.78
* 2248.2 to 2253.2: 4.41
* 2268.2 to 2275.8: 4.3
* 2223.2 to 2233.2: 4.52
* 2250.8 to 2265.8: 4.58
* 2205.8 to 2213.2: 4.59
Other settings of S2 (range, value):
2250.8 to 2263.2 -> 3.94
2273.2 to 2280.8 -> 4.3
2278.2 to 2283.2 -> 3.96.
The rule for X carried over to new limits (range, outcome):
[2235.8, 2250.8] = 3.53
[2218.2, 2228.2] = 4.24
